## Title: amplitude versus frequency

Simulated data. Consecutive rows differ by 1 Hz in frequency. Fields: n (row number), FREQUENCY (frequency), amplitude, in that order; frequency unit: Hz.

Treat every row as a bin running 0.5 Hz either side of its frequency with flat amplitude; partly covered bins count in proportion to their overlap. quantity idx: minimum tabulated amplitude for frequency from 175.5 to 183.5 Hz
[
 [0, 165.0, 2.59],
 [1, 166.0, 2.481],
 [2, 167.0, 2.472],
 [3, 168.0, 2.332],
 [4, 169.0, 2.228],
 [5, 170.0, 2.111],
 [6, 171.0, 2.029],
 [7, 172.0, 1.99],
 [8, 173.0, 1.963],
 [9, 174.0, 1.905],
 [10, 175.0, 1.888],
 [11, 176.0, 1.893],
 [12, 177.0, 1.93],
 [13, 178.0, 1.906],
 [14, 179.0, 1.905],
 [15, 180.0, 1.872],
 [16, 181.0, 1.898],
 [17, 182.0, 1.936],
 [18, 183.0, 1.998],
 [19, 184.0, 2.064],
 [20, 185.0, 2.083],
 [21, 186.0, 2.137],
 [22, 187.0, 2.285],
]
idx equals 1.872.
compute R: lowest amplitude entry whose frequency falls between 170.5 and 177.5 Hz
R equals 1.888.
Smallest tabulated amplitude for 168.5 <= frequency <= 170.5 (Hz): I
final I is 2.111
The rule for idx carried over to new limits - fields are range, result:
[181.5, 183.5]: 1.936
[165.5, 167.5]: 2.472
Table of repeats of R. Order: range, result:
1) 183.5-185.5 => 2.064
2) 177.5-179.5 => 1.905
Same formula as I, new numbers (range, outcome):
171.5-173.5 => 1.963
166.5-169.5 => 2.228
